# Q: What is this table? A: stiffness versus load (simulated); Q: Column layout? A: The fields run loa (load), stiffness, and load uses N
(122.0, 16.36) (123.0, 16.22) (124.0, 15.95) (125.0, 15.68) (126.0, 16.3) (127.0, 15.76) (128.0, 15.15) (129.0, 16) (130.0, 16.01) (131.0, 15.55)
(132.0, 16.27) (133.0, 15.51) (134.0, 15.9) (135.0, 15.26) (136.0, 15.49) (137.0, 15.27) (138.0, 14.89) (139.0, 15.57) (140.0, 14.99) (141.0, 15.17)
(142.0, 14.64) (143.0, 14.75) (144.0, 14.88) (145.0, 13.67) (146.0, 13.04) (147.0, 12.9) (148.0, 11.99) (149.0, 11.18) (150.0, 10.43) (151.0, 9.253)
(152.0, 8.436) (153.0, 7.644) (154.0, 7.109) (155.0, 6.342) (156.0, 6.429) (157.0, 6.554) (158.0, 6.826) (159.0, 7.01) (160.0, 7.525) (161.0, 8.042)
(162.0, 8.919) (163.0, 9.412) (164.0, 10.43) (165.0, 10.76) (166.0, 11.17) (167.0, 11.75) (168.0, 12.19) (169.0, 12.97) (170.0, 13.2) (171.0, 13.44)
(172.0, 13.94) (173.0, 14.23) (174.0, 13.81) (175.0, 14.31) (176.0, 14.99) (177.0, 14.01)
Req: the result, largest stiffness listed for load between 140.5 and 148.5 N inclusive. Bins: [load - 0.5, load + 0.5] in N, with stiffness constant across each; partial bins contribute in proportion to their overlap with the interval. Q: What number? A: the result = 15.17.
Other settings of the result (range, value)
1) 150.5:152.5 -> 9.253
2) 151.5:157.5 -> 8.436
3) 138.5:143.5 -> 15.57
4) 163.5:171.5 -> 13.44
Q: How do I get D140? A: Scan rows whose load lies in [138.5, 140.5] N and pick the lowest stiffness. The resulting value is 14.99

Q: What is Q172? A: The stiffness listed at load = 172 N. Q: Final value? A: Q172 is 13.94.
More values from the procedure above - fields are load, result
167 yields 11.75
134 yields 15.9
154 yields 7.109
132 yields 16.27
